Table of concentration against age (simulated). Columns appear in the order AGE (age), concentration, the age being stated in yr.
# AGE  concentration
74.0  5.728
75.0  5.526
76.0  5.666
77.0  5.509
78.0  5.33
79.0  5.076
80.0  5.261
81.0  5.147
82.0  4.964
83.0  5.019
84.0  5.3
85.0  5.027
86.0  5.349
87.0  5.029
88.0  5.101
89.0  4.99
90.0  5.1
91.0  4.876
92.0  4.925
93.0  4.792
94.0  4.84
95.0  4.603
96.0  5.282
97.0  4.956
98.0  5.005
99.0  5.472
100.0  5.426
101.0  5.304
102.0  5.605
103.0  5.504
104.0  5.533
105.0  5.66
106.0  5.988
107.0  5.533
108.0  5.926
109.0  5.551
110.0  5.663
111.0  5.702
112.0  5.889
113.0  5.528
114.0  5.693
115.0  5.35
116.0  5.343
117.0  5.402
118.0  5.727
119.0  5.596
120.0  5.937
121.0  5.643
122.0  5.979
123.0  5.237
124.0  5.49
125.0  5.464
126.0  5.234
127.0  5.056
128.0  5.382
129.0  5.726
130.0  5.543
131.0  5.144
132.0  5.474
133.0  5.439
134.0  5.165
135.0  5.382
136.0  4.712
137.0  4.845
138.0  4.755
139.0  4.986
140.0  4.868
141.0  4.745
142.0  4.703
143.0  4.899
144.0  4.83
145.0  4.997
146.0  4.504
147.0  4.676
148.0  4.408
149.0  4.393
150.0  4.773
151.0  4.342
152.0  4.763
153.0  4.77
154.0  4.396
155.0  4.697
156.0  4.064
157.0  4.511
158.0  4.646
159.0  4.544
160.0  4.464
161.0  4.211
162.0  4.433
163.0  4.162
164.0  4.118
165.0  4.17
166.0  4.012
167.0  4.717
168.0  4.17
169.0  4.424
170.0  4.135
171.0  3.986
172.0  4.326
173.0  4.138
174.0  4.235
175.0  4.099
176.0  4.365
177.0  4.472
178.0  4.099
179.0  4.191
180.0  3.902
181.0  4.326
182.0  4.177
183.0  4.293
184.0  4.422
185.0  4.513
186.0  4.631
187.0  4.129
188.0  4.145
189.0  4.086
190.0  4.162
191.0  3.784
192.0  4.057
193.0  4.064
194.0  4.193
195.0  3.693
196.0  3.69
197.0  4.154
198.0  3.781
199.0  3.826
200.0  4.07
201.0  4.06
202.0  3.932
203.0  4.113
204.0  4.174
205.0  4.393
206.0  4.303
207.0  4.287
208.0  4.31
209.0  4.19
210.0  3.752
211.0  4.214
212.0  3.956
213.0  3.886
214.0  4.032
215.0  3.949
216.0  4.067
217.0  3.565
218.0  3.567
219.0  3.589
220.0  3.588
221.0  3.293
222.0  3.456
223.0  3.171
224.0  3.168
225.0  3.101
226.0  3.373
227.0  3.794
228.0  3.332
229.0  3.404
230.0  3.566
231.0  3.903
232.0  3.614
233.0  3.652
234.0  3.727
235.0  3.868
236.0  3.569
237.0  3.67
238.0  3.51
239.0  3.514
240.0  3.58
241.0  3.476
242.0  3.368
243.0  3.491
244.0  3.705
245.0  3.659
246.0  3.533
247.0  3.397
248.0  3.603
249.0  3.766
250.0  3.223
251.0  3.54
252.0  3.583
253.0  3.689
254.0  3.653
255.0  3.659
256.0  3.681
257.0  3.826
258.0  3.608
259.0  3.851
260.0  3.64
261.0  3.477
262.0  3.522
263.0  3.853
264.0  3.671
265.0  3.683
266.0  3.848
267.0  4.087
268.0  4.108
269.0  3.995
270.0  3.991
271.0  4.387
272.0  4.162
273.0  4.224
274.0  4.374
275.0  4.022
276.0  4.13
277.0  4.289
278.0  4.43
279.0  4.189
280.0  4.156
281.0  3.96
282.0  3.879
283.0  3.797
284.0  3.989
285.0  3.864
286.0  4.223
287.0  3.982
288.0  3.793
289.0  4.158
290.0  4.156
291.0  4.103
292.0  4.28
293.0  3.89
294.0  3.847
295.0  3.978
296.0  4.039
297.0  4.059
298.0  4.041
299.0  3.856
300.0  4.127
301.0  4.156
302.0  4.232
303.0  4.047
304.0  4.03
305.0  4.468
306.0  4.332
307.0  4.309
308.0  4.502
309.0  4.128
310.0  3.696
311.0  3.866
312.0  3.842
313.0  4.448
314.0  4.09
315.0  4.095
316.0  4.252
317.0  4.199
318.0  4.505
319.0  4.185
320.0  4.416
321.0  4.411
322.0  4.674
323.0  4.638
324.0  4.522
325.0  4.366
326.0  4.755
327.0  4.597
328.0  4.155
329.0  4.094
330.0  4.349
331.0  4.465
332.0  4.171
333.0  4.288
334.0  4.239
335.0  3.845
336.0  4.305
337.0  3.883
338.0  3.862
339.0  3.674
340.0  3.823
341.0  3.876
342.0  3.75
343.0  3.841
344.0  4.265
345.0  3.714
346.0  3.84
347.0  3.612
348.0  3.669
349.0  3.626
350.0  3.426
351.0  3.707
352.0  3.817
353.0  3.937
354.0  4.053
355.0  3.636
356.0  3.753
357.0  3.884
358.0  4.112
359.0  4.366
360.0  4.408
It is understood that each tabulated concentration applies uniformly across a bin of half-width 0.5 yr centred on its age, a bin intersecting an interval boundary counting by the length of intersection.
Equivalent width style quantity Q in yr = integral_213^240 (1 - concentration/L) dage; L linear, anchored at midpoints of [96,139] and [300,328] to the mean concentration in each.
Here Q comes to 6.8 yr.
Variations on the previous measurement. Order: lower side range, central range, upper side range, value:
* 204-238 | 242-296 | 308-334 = 1.8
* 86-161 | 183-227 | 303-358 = 7.4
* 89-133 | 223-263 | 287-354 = 8.8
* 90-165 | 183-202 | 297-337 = 2.8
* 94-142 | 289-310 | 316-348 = 1.1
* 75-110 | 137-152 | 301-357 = 0.9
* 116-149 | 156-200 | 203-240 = 2.4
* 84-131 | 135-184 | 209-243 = 1.7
